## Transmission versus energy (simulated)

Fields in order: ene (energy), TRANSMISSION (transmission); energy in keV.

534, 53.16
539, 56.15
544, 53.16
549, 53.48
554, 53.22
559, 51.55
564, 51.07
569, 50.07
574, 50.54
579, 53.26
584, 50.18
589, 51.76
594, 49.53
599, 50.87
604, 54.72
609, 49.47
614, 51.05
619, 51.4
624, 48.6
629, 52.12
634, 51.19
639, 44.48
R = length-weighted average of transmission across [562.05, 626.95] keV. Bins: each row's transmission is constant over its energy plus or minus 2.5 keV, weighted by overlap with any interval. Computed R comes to 51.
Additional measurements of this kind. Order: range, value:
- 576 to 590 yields 51.7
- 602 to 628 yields 51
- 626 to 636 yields 51.5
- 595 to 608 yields 52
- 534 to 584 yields 52.4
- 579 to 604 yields 51.3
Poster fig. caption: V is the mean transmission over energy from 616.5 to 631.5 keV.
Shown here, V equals 50.7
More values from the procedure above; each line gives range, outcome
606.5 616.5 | 50.3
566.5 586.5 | 51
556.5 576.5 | 50.8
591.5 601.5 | 50.2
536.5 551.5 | 54.3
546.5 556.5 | 53.4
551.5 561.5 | 52.4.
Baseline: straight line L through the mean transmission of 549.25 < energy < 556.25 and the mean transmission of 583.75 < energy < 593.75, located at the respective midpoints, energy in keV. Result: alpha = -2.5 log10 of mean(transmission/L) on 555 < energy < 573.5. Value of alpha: 0.031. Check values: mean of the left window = 53.3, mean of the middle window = 51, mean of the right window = 50.8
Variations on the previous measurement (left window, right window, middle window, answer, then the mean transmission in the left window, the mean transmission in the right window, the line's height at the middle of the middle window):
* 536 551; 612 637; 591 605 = 0.01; 54.3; 50.7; 51.9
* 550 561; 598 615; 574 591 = 0.01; 52.6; 51.6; 52.1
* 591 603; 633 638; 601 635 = -0.03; 50.8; 49.2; 49.9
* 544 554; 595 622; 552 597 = 0.03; 53.3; 51.3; 52.5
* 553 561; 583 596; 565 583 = 0.00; 52.3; 50.6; 51.4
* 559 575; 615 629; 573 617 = -0.01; 50.7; 50.5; 50.6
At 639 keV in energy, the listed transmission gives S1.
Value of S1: 44.48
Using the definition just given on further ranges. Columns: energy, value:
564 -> 51.07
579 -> 53.26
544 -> 53.16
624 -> 48.6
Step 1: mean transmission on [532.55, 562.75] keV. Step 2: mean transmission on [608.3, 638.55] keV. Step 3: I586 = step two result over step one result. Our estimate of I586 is 0.94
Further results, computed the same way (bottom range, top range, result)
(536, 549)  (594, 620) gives 0.94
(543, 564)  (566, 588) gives 0.97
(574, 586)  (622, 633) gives 0.98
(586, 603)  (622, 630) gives 0.98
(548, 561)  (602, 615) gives 0.98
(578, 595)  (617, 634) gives 0.99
